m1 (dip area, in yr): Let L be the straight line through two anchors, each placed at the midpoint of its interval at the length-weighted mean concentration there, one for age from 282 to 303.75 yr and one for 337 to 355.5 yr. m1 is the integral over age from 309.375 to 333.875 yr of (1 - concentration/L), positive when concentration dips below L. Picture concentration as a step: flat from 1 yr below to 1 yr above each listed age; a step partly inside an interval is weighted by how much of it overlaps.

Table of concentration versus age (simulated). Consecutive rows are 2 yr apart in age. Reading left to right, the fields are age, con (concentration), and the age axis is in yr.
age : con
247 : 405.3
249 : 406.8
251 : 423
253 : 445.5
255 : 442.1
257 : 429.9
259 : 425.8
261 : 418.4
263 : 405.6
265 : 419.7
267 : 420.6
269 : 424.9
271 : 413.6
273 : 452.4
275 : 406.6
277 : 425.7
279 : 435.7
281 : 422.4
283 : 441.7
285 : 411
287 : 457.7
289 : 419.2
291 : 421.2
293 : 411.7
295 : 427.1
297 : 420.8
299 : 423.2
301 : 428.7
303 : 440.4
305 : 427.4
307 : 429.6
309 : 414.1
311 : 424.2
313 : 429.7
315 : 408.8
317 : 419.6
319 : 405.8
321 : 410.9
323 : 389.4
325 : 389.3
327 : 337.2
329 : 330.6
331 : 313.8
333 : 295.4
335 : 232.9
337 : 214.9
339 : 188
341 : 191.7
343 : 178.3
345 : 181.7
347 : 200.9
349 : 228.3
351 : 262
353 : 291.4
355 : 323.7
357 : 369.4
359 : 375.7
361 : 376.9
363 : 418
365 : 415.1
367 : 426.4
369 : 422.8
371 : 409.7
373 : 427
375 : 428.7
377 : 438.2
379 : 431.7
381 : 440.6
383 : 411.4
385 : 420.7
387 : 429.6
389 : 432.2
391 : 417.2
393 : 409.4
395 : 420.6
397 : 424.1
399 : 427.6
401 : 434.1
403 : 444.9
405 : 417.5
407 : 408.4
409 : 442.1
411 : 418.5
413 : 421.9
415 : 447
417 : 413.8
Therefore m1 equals -4.8 yr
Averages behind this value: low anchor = 427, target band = 381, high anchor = 224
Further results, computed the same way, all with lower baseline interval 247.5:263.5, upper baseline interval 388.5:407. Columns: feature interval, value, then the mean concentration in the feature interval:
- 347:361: 3.92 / 306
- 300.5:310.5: -0.08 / 428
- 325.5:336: 2.93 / 306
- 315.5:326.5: 0.63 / 400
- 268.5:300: -0.10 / 426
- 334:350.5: 8.57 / 204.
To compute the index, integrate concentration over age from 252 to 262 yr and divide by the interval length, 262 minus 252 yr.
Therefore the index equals 432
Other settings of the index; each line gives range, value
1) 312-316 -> 419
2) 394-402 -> 427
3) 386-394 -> 422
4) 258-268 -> 418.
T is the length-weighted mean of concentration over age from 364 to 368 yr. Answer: 421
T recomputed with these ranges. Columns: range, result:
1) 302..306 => 434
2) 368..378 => 425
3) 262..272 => 417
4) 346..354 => 246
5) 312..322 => 415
